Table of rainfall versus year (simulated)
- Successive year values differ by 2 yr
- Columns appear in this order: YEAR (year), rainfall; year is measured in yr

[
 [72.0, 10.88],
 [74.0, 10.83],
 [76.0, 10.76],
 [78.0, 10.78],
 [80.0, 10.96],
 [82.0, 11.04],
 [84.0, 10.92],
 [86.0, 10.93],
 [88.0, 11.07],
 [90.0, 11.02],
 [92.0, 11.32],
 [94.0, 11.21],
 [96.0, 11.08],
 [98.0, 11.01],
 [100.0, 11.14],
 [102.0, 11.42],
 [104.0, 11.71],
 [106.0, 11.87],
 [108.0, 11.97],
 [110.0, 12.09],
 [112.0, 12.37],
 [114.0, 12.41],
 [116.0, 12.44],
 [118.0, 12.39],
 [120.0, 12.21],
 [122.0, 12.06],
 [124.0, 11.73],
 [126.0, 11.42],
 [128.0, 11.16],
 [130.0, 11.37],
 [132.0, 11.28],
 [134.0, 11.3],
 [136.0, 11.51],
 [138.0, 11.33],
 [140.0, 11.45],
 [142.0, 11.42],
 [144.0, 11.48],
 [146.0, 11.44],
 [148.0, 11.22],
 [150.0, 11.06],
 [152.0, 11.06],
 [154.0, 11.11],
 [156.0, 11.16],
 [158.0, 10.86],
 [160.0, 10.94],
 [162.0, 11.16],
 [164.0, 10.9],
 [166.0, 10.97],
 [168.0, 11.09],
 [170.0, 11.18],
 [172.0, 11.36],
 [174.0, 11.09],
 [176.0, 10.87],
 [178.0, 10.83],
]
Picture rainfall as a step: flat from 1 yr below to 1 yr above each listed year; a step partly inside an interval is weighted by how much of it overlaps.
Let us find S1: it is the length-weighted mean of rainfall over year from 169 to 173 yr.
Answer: 11.3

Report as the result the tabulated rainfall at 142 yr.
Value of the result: 11.42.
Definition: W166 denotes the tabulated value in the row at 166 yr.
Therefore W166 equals 10.97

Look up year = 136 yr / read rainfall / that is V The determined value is 11.51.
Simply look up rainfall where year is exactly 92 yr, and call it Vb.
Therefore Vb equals 11.32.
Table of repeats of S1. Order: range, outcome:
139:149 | 11.4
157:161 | 10.9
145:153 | 11.2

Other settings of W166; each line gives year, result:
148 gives 11.22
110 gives 12.09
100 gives 11.14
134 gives 11.3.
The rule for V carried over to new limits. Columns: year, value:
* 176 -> 10.87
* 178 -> 10.83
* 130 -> 11.37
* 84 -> 10.92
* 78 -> 10.78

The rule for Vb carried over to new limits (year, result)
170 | 11.18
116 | 12.44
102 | 11.42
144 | 11.48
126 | 11.42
